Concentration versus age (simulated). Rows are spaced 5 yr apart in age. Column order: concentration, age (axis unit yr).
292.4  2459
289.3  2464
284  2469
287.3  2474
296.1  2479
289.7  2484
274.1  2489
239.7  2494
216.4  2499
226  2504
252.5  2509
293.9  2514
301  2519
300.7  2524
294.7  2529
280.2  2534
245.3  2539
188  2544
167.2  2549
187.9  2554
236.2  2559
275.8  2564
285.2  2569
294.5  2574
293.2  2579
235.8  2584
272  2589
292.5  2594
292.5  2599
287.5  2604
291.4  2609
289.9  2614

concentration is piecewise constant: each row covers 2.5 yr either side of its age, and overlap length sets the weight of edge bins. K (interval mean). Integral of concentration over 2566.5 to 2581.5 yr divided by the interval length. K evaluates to 291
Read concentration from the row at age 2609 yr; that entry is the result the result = 291.4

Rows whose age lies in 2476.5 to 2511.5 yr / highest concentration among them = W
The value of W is 296.1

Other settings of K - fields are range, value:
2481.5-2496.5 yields 268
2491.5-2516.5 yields 246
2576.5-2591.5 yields 267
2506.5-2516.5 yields 273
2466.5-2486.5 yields 289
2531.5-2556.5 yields 214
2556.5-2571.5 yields 266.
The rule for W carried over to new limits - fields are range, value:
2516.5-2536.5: 301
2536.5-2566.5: 275.8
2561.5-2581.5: 294.5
